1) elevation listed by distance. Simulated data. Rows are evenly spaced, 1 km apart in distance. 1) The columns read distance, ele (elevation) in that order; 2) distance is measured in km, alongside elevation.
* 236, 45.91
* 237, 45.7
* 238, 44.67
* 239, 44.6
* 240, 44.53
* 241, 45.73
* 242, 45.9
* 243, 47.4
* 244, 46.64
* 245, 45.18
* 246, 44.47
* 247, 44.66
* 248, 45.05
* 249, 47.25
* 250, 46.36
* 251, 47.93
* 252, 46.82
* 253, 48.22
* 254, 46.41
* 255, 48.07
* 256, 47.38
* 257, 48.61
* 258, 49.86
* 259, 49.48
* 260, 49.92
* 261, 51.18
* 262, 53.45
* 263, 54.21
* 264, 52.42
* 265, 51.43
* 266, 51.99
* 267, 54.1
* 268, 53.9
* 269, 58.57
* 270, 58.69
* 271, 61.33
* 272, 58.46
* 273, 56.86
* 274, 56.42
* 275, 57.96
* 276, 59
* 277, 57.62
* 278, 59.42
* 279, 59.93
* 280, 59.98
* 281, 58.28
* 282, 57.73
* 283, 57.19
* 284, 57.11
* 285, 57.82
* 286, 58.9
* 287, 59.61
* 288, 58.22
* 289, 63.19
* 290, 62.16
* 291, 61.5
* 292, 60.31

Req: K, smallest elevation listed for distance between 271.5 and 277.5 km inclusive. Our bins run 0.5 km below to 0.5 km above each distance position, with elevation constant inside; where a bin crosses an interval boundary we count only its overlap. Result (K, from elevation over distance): 56.42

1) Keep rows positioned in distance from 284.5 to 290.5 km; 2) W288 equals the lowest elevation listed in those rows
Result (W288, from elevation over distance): 57.82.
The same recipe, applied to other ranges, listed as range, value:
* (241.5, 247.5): 44.47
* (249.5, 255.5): 46.36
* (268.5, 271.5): 58.57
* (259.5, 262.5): 49.92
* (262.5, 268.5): 51.43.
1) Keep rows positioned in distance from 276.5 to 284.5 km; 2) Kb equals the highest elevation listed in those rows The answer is 59.98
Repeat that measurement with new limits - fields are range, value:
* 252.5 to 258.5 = 49.86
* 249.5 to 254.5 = 48.22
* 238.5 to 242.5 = 45.9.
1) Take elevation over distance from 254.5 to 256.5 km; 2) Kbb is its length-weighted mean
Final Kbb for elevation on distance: 47.7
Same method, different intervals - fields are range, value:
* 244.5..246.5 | 44.8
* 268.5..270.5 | 58.6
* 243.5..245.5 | 45.9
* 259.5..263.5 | 52.2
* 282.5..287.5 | 58.1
